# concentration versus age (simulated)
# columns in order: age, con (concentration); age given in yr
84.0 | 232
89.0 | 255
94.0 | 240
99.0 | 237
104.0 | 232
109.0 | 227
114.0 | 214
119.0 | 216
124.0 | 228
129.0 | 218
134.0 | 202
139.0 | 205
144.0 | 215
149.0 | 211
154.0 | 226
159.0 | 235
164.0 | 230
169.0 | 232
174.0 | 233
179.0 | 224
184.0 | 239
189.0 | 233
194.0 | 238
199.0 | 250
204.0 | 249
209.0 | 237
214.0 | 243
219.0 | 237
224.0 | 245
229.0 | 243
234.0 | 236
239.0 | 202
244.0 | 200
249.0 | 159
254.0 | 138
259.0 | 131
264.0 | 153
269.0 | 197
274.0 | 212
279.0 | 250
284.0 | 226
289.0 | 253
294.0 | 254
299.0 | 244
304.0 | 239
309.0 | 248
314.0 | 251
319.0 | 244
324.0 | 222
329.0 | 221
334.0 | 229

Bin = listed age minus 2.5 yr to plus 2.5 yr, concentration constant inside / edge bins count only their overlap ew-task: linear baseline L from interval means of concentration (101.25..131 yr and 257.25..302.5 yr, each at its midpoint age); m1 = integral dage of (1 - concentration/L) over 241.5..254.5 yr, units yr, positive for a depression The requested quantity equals 2.8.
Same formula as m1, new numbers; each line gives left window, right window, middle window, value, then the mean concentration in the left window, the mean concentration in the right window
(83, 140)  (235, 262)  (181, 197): -3.5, 226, 170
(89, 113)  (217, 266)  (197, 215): -3.5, 235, 194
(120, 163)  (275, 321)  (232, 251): 2.9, 218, 244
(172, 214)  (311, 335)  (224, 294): 9.6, 238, 234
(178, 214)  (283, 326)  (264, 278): 2.4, 239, 243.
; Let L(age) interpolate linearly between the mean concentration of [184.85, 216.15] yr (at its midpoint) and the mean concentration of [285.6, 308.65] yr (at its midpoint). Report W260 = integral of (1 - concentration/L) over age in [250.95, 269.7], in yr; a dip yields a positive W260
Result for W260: 7.20 yr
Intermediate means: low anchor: 242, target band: 151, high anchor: 247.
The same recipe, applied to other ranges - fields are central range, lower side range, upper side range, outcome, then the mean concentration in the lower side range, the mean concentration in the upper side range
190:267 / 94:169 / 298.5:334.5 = 6.3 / 222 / 237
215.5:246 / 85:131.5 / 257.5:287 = -3.3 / 230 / 198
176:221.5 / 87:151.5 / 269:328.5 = -1.9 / 223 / 238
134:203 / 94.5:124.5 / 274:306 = 1.1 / 226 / 242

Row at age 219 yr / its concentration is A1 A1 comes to 237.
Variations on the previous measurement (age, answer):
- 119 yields 216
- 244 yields 200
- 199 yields 250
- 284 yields 226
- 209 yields 237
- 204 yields 249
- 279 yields 250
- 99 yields 237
